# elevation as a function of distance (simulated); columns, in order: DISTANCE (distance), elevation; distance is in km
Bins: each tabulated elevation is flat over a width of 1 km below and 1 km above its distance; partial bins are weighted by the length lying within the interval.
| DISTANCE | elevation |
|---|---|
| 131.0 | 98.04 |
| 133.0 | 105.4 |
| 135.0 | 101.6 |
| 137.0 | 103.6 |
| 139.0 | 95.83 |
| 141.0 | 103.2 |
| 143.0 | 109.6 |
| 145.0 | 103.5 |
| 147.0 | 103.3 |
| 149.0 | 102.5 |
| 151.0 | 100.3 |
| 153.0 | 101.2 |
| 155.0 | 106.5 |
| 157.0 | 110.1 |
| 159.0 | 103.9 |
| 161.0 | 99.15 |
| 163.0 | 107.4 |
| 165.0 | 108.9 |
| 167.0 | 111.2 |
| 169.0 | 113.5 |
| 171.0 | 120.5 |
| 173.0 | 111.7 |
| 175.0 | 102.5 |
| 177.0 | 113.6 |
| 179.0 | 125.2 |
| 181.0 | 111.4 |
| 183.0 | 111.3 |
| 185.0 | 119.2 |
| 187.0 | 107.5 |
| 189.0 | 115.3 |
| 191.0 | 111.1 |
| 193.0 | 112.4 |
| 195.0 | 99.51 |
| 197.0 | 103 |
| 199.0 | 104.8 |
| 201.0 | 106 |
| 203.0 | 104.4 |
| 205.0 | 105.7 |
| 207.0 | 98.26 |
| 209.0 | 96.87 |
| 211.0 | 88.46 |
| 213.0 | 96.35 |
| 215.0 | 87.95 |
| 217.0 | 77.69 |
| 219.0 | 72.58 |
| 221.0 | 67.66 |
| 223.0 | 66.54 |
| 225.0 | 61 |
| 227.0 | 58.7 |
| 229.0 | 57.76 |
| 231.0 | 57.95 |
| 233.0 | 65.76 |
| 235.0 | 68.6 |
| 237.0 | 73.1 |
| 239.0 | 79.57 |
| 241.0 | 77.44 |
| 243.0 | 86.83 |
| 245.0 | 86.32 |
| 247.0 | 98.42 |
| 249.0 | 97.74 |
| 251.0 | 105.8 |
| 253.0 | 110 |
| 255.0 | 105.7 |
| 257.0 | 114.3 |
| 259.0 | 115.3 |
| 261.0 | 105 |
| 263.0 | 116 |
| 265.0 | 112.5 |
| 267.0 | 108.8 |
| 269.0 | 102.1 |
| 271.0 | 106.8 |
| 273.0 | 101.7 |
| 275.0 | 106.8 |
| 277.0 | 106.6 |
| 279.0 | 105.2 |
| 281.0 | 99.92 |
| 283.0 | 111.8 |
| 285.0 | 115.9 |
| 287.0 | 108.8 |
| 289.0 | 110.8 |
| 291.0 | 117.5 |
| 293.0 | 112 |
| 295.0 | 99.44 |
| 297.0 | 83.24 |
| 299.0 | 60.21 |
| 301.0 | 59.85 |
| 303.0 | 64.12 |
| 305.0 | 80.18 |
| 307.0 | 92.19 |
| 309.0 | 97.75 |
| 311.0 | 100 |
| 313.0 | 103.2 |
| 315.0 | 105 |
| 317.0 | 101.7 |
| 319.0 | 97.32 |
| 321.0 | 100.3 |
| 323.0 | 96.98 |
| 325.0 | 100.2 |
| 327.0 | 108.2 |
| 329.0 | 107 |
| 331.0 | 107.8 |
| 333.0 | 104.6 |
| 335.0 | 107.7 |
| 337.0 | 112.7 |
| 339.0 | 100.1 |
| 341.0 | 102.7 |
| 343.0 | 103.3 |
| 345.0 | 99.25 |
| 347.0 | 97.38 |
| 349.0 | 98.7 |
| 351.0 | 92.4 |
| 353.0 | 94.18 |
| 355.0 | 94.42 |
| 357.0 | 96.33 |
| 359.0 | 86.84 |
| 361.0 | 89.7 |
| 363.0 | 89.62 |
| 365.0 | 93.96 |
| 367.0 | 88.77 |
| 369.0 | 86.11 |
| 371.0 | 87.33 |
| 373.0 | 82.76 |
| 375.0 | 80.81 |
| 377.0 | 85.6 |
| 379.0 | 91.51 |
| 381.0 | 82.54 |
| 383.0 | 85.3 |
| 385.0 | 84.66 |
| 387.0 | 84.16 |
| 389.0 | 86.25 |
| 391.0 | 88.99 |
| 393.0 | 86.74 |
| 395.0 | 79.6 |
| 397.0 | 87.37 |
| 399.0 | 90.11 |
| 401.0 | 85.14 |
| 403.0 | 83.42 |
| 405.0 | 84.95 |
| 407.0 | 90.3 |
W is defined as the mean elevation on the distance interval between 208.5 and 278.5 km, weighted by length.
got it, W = 89.8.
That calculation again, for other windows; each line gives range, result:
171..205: 110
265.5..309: 98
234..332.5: 98.6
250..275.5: 109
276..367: 98.1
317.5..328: 101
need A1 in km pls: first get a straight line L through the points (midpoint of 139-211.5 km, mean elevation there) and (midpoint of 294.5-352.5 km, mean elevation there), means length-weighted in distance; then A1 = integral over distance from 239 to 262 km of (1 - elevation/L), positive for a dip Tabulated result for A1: 0.45 km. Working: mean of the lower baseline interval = 107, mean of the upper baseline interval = 95.9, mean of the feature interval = 99.4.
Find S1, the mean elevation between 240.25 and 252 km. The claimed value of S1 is 92.4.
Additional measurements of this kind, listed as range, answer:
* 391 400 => 86.3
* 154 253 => 95.5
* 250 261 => 110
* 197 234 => 82.5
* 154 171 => 108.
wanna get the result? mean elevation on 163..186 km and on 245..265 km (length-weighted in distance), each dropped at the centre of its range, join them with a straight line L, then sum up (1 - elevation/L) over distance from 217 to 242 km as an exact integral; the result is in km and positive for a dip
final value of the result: 9.46 km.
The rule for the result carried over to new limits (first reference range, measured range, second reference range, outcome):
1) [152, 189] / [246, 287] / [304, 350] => -1.06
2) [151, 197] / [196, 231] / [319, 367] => 7.39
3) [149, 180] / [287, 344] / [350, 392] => -2.60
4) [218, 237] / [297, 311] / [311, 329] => 2.58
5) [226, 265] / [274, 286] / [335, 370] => -2.16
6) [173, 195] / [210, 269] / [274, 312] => 9.44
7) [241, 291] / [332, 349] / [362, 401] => -1.83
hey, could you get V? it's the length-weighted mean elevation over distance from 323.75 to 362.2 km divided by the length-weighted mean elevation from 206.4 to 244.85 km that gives 1.32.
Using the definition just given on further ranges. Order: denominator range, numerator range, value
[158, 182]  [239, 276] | 0.93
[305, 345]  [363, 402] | 0.85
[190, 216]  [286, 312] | 0.90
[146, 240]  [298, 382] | 0.97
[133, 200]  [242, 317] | 0.93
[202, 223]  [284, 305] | 1.05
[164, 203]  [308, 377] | 0.88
